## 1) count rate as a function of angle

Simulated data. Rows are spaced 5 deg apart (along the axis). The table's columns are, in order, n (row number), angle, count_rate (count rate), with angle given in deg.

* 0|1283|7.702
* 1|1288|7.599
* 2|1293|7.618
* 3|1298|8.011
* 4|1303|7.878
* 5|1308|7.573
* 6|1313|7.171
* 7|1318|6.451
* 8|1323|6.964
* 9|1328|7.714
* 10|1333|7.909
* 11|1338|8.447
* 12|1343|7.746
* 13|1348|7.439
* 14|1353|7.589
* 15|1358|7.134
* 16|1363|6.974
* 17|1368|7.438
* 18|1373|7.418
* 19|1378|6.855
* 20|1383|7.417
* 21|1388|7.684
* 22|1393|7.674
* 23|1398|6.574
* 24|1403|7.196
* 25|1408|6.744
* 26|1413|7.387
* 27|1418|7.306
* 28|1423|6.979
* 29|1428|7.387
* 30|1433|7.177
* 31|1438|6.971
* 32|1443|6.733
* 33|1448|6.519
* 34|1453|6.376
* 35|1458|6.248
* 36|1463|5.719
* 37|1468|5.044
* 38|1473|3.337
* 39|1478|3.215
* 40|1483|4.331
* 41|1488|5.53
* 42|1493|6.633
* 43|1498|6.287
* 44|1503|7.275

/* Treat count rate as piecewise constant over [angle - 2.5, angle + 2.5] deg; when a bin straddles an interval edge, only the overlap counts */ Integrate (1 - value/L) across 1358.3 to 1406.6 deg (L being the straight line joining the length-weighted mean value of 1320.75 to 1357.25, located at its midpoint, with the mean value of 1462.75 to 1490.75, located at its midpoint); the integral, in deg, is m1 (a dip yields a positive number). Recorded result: -4.32 deg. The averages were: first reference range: 7.67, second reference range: 4.45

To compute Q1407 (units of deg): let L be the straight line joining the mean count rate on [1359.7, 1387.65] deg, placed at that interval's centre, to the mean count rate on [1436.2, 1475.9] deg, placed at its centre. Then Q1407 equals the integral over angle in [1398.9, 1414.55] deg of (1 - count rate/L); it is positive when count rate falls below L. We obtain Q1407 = -0.84 deg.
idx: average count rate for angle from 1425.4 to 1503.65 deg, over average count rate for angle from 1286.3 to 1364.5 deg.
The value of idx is 0.78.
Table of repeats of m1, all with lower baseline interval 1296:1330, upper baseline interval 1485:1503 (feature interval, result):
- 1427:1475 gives 2.90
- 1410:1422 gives -0.95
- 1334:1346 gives -1.38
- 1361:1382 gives -0.53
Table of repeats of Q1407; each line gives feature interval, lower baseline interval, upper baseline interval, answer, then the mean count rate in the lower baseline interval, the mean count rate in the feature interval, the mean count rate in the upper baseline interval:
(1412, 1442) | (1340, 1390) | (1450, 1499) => -4.84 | 7.38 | 7.17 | 5.25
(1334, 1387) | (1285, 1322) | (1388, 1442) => -1.19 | 7.45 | 7.47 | 7.15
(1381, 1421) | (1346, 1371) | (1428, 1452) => -0.88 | 7.31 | 7.24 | 6.88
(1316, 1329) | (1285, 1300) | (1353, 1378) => 0.93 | 7.73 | 6.99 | 7.24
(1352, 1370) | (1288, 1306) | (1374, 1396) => 0.59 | 7.8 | 7.25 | 7.39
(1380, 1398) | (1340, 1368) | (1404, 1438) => -0.40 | 7.4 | 7.43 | 7.15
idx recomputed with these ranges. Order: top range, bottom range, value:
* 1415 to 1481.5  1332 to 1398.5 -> 0.81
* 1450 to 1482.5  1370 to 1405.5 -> 0.68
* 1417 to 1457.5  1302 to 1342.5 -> 0.92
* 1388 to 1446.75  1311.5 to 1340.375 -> 0.96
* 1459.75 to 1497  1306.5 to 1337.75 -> 0.67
